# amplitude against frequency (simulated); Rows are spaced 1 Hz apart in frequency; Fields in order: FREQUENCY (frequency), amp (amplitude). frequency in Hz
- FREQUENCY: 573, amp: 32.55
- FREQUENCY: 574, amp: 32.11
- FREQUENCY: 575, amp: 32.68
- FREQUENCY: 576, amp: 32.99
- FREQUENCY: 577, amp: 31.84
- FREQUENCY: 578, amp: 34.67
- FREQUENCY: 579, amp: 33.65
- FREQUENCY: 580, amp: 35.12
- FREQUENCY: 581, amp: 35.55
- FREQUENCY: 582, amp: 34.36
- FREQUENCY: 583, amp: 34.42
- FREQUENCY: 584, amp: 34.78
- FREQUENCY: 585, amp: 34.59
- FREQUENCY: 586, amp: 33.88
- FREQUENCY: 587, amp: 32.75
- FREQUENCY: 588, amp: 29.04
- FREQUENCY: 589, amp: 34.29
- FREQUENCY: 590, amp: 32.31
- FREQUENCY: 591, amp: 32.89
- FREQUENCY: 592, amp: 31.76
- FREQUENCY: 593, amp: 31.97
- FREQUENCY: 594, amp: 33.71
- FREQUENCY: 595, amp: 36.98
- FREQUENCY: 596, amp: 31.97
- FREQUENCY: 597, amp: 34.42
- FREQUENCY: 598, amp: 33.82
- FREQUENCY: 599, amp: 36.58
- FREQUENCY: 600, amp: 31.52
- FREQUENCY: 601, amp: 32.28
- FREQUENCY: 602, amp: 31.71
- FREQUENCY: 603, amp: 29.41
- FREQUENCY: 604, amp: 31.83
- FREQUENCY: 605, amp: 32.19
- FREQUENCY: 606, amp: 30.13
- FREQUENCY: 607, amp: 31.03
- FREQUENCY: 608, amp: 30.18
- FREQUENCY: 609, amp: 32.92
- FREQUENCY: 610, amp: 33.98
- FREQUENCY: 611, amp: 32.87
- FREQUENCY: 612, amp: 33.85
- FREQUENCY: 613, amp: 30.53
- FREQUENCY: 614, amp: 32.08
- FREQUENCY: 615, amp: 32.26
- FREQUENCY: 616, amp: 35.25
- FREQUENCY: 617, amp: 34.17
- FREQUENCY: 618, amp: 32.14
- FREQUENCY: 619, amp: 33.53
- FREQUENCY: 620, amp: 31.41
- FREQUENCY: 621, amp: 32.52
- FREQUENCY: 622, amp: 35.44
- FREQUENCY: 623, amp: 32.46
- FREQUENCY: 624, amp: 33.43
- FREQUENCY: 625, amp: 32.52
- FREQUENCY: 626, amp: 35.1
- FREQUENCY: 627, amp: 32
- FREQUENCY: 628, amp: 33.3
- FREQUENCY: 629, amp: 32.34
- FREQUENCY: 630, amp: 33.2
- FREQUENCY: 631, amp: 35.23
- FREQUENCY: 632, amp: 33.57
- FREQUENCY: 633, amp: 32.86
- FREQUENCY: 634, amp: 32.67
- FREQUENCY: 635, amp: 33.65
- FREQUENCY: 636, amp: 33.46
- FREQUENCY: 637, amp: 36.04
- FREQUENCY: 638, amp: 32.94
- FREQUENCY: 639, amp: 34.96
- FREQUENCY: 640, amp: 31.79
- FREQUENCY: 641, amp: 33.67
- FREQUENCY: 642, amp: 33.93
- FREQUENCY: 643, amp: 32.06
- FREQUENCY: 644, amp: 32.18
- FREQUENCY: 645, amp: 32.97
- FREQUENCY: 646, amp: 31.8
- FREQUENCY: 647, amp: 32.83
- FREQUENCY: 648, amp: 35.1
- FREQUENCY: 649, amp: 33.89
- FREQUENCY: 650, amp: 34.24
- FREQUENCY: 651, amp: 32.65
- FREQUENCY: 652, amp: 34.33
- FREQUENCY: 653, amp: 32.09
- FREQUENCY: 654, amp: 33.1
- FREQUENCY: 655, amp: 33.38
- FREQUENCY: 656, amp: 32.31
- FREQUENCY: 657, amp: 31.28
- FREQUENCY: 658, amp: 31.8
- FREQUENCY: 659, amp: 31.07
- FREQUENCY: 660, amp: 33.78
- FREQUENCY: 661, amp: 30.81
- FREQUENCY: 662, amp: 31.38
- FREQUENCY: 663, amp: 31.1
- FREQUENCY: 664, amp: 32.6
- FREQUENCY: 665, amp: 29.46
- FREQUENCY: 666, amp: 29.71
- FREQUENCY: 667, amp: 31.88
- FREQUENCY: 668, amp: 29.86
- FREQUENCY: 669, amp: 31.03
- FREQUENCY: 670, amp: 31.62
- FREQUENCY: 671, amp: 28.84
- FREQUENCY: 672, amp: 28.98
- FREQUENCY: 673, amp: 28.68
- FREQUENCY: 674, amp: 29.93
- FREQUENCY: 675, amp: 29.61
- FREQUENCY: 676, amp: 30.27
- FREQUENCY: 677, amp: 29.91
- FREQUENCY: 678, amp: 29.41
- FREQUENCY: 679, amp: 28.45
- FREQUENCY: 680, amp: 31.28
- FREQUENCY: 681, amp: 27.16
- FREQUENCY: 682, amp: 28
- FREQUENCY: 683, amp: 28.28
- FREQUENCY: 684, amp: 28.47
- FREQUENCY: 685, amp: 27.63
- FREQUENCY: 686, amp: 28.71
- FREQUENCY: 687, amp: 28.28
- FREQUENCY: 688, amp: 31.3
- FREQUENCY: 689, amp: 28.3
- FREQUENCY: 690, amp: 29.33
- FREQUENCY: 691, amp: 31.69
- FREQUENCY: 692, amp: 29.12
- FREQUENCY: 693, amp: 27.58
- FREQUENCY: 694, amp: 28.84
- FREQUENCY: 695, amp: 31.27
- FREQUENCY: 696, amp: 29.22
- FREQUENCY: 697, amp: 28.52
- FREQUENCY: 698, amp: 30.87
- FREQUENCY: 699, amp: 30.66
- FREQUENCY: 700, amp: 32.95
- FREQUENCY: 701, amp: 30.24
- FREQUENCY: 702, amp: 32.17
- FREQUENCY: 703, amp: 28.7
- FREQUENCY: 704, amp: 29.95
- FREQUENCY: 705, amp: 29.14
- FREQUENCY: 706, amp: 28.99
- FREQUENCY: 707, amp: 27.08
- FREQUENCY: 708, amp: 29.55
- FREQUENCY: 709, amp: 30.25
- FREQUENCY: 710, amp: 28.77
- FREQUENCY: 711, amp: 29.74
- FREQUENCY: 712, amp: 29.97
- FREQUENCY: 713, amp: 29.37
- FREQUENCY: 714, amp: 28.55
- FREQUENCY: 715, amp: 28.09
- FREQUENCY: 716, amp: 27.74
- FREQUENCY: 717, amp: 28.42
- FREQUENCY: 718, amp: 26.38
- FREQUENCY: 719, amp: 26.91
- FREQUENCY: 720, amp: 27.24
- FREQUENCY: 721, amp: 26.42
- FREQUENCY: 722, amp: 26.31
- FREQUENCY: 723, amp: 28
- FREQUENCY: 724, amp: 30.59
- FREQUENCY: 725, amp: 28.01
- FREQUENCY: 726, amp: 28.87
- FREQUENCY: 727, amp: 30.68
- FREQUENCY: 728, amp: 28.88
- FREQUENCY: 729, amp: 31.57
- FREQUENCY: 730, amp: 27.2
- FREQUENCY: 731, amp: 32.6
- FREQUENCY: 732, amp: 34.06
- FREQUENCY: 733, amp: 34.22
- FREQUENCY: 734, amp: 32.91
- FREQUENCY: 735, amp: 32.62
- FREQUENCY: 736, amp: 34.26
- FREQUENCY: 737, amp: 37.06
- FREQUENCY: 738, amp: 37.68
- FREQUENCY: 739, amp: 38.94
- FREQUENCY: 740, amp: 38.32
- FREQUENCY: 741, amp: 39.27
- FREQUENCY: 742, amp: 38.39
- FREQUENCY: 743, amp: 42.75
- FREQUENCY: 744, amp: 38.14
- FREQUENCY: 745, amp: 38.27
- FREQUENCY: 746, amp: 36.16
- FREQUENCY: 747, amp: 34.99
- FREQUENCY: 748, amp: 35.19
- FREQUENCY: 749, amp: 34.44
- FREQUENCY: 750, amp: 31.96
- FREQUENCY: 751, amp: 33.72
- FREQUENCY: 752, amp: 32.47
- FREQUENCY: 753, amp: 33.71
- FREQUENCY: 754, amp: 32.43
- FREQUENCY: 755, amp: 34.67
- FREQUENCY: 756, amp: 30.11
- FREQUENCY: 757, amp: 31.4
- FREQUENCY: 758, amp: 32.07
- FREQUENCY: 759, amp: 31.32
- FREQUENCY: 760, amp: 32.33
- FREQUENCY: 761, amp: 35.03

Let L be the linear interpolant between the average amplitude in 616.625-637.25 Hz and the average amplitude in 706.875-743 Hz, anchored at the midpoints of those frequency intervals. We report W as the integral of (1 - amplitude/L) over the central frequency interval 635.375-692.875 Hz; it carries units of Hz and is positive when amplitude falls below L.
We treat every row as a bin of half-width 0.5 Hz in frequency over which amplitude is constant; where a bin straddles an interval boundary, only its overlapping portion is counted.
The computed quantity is 2.4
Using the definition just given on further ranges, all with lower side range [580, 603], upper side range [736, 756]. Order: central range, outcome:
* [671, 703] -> 5.1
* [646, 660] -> 0.6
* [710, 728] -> 3.7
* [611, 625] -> 0.4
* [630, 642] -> 0.2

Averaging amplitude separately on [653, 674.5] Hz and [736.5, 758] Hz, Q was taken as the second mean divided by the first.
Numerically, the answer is 1.15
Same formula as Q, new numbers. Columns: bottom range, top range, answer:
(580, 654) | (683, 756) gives 0.95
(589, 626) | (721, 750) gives 1.03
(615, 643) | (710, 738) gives 0.90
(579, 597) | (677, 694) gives 0.86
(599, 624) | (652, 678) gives 0.96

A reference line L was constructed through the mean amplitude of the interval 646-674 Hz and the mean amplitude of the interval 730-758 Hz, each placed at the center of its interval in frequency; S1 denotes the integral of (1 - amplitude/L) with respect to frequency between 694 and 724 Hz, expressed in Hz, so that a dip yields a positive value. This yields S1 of 4.1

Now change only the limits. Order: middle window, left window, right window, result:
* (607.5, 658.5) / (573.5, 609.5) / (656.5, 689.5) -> -2.7 Hz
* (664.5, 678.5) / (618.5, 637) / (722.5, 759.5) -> 1.5 Hz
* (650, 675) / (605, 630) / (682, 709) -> -0.4 Hz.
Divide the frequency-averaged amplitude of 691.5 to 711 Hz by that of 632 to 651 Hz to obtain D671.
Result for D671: 0.89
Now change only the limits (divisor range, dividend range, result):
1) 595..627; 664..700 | 0.90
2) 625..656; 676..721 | 0.87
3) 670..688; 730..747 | 1.25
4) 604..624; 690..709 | 0.91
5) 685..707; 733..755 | 1.21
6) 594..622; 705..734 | 0.89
